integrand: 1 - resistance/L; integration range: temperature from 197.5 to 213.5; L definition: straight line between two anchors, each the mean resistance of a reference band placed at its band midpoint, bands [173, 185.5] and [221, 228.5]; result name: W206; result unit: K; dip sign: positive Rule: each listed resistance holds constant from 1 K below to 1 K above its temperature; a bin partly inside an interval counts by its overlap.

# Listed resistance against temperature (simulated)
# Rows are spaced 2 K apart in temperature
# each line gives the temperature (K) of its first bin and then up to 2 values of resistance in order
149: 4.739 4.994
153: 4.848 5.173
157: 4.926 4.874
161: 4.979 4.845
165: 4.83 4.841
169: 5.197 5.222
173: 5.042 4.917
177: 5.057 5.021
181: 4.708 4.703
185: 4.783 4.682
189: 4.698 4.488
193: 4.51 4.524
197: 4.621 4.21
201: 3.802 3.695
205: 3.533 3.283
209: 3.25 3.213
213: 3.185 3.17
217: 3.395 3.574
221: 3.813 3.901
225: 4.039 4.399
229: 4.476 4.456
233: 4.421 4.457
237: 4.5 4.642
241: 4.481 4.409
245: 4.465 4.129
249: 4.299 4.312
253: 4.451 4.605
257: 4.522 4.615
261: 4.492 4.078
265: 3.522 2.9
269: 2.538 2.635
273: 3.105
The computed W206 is 3.1 K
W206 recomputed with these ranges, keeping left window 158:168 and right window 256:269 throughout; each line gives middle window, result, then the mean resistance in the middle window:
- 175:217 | 3.8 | 4.16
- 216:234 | 0.9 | 4.05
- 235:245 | -0.9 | 4.5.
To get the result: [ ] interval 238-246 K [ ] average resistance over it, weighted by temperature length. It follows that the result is 4.5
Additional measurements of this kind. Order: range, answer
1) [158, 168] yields 4.87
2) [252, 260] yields 4.55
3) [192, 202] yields 4.33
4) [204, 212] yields 3.32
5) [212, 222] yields 3.43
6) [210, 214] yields 3.2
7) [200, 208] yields 3.58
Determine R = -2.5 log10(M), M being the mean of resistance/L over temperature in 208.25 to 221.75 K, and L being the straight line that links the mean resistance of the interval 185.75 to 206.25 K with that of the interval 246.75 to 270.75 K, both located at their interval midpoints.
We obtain 0.24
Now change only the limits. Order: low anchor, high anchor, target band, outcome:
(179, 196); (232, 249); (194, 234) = 0.18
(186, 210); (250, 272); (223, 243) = -0.11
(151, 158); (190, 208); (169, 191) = -0.10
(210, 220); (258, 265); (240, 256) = -0.10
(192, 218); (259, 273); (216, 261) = -0.20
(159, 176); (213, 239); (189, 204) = 0.06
